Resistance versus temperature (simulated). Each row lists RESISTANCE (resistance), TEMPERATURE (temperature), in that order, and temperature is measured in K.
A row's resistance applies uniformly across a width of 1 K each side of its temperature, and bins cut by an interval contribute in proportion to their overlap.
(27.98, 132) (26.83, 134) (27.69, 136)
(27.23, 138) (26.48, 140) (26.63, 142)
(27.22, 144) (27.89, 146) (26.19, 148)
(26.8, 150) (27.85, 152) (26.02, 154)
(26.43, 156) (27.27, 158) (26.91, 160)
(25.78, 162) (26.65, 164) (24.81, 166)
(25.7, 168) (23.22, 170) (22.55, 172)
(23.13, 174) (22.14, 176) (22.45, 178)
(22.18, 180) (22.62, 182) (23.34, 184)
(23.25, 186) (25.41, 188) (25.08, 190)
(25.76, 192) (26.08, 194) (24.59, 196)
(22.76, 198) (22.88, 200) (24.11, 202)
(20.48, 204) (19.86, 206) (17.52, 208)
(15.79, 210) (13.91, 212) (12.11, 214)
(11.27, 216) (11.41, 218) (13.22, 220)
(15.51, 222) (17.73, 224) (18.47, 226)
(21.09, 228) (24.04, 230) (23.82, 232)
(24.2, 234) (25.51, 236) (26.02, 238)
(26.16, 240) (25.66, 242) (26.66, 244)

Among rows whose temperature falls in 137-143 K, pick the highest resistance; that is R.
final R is 27.23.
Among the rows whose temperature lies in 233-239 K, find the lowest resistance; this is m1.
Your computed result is 24.2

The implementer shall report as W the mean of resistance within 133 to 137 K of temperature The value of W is 27.3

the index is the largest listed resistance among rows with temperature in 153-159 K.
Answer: 27.27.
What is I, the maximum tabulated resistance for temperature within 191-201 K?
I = 26.08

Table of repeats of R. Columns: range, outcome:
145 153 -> 27.89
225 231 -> 24.04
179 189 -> 25.41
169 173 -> 23.22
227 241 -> 26.16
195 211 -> 24.59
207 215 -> 17.52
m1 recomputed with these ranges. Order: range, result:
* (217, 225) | 11.41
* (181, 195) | 22.62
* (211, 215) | 12.11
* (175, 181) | 22.14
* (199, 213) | 13.91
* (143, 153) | 26.19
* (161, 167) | 24.81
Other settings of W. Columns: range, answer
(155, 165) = 26.6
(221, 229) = 18.2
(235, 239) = 25.8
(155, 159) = 26.9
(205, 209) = 18.7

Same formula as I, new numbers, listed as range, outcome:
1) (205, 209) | 19.86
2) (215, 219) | 11.41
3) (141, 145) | 27.22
